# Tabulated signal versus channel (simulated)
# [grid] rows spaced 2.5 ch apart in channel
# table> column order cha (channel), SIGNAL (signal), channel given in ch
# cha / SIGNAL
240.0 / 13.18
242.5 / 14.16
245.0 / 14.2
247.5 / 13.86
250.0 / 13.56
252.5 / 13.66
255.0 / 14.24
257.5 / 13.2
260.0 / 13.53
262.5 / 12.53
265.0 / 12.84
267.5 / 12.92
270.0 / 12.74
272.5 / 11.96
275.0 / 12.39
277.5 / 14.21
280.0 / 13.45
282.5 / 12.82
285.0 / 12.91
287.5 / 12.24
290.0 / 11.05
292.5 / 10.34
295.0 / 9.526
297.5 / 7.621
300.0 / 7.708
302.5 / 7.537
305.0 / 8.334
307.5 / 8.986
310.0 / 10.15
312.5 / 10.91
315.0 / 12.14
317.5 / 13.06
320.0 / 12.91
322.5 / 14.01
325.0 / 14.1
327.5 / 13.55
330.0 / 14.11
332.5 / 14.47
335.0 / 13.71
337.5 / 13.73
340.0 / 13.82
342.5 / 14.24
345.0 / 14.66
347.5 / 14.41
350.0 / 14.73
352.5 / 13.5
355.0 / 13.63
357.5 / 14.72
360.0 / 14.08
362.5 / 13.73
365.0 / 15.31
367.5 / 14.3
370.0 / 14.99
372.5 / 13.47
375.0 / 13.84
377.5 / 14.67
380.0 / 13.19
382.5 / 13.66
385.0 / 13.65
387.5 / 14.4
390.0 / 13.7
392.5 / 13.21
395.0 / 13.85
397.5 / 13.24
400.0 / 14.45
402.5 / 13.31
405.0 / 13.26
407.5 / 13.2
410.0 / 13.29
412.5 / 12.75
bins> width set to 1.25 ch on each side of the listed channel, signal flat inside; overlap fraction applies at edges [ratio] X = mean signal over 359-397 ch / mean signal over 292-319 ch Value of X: 1.45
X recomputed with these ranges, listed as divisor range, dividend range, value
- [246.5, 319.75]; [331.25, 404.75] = 1.19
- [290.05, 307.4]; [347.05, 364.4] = 1.62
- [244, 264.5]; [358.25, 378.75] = 1.06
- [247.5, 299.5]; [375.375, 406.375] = 1.11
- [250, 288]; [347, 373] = 1.09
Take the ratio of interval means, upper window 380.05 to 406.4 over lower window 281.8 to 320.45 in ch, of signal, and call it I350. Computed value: 1.3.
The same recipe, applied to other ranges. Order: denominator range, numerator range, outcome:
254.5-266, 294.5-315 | 0.68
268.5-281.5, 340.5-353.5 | 1.10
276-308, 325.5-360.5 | 1.33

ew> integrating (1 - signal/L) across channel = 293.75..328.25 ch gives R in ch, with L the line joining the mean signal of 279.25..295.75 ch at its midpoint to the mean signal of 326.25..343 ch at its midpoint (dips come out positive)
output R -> 5.92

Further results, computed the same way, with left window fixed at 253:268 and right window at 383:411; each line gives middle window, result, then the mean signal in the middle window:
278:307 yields 6.4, 10.4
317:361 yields -1.7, 14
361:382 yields -1.0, 14.2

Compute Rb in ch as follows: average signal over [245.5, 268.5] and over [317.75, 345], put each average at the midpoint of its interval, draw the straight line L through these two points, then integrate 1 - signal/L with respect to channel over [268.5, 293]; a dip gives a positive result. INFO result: 1.9 ch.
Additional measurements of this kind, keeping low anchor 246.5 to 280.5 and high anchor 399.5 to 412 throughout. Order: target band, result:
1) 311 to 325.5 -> 0.6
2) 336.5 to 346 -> -0.6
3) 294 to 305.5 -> 4.5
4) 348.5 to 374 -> -1.7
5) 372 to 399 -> -0.7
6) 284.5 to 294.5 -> 1.4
